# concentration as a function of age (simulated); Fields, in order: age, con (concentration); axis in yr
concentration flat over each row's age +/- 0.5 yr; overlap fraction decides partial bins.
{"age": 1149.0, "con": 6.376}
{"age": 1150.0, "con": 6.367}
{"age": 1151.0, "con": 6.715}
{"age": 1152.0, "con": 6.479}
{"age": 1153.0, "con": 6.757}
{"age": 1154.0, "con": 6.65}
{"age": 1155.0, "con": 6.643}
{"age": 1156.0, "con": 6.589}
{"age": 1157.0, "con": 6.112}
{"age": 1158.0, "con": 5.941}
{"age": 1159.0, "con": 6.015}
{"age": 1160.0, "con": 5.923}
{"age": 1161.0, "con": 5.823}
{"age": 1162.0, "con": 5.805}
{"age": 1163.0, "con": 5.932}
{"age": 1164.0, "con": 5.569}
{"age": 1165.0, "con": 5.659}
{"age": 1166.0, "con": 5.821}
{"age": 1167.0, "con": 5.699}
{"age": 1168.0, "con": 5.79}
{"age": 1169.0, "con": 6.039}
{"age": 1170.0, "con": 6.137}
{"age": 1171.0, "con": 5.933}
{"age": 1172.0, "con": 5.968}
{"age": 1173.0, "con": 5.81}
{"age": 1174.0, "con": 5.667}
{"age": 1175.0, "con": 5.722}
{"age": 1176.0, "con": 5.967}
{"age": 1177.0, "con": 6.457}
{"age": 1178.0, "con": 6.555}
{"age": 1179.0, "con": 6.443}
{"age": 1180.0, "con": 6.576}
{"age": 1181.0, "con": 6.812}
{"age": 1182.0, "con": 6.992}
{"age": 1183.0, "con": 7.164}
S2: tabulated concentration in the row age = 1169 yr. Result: 6.039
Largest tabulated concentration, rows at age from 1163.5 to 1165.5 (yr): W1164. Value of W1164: 5.659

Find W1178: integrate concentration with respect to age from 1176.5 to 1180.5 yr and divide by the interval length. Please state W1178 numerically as 6.51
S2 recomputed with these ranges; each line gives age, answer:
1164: 5.569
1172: 5.968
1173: 5.81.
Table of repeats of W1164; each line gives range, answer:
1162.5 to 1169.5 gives 6.039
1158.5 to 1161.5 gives 6.015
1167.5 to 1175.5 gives 6.137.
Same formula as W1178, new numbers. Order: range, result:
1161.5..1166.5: 5.76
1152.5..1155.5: 6.68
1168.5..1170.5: 6.09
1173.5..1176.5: 5.79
